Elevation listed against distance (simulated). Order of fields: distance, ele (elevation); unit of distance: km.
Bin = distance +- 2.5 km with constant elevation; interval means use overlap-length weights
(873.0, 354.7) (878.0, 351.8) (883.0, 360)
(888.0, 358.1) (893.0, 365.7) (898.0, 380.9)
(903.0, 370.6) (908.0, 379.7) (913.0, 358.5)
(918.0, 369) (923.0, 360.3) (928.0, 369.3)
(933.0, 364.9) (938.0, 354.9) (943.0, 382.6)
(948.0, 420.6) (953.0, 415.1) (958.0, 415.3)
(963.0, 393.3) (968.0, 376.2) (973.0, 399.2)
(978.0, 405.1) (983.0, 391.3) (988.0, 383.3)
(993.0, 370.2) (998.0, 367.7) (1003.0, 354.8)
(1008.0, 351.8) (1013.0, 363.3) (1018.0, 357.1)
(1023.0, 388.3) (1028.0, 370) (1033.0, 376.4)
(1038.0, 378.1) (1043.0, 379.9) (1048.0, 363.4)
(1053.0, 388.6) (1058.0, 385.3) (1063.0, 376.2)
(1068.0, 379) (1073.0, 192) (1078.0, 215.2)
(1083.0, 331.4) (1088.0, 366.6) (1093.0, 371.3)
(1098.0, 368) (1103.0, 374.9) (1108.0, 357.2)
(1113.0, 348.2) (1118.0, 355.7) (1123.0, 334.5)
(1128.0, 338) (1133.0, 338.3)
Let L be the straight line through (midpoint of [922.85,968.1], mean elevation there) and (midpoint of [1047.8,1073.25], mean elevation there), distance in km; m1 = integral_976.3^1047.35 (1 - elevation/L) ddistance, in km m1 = -0.42 km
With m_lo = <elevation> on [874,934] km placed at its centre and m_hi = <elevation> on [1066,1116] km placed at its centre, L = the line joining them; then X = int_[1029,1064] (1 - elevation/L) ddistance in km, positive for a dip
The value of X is -4.1 km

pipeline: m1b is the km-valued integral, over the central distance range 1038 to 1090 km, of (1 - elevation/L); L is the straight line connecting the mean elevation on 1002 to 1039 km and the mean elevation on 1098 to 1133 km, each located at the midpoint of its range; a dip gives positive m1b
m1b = 3.0 km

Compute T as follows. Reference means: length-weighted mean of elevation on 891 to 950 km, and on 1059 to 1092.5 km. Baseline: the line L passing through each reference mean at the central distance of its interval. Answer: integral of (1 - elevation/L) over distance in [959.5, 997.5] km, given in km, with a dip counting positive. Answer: -3.89 km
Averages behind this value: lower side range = 373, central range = 388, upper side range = 317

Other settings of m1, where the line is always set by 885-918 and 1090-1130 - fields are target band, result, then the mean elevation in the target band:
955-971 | -1.3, 396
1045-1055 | -0.4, 376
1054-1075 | 1.1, 340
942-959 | -2.1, 410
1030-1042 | -0.6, 377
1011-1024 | -0.2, 368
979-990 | -0.8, 390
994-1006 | 0.0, 362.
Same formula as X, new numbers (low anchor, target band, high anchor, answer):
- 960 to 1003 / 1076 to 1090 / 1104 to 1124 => 2.10 km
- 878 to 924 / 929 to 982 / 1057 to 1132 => -4.96 km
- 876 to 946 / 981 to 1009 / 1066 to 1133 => -1.49 km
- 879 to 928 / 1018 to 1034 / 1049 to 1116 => -1.12 km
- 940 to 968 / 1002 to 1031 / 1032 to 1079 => 0.21 km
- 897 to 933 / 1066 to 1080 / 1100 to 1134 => 3.75 km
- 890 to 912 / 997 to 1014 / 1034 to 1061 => 0.85 km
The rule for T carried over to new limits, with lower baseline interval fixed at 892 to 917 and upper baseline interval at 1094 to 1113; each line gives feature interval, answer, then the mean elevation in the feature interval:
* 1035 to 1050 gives -0.3 km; 374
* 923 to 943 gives 0.3 km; 365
